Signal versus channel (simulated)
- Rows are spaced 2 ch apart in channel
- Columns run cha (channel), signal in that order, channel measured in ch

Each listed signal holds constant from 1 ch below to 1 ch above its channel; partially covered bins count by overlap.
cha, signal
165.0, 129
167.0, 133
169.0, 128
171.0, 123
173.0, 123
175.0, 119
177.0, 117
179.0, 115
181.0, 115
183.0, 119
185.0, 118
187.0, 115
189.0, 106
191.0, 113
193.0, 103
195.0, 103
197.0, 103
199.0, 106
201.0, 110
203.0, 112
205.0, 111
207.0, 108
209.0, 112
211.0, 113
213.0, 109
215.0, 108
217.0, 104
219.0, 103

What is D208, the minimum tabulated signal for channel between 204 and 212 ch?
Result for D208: 108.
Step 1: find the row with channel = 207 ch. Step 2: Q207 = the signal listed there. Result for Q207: 108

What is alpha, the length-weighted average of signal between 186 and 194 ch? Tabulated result 109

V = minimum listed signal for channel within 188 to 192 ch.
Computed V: 106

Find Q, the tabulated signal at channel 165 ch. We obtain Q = 129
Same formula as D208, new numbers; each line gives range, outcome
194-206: 103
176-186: 115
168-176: 119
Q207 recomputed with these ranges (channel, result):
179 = 115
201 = 110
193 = 103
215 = 108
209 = 112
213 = 109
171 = 123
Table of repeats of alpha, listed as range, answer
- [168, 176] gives 123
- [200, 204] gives 111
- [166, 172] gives 128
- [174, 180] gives 117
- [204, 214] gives 111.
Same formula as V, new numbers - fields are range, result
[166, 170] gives 128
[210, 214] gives 109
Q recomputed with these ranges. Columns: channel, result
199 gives 106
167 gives 133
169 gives 128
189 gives 106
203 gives 112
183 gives 119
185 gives 118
